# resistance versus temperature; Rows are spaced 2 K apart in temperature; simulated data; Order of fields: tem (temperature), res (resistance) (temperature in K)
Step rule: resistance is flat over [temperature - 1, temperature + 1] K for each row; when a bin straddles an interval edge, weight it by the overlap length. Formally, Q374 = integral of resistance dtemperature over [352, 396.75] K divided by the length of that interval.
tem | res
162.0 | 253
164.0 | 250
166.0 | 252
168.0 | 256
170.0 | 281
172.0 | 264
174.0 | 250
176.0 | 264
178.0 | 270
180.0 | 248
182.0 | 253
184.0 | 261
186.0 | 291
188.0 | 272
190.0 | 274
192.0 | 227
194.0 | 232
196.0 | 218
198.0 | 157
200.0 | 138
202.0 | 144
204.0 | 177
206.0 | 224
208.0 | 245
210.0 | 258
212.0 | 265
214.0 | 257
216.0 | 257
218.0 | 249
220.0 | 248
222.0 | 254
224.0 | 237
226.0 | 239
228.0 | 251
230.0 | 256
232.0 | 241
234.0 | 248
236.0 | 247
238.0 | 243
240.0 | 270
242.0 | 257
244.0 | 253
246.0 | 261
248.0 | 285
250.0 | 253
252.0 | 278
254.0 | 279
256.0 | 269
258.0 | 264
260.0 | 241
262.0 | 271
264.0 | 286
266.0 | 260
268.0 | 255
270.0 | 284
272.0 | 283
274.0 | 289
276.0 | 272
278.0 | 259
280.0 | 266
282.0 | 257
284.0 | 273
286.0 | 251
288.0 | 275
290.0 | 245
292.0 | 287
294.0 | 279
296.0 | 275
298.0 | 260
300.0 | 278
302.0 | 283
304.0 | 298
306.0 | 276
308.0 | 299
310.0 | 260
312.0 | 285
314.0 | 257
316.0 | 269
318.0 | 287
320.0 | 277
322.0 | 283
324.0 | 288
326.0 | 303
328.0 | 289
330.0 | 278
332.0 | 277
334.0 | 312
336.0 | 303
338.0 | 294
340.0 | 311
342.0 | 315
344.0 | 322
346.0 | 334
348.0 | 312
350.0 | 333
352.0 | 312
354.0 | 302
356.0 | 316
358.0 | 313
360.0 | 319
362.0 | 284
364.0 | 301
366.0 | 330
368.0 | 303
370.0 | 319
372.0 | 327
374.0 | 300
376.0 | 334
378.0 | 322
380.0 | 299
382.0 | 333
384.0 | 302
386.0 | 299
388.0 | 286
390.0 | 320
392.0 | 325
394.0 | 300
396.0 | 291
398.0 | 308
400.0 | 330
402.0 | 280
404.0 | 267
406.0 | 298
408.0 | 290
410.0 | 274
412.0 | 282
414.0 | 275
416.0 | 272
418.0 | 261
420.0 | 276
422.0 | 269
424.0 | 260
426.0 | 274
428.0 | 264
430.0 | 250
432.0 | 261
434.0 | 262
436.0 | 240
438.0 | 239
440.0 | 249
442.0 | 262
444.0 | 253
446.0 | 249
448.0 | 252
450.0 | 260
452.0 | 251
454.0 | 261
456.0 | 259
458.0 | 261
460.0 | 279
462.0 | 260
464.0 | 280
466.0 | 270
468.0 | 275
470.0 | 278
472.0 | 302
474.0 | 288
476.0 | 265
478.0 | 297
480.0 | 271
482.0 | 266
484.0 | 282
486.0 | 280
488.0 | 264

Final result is 310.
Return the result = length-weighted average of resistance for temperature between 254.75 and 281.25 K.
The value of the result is 269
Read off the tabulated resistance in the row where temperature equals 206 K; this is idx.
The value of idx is 224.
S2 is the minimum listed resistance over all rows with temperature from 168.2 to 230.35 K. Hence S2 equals 138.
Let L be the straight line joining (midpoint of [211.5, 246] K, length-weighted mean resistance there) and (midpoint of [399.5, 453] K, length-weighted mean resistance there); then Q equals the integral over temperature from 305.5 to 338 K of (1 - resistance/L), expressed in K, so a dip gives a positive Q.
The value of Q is -3.28 K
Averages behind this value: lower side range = 251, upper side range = 266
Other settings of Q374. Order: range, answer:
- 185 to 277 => 249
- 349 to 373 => 313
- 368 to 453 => 283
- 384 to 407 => 300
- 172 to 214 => 235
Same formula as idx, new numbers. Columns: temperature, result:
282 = 257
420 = 276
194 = 232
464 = 280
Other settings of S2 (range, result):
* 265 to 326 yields 245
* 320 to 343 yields 277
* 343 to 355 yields 302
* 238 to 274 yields 241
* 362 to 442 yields 239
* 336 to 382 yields 284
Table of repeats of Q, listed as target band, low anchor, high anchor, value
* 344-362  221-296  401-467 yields -3.55 K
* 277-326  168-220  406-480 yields -4.43 K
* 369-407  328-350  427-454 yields -3.59 K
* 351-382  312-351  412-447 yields -3.18 K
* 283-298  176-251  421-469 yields -1.23 K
